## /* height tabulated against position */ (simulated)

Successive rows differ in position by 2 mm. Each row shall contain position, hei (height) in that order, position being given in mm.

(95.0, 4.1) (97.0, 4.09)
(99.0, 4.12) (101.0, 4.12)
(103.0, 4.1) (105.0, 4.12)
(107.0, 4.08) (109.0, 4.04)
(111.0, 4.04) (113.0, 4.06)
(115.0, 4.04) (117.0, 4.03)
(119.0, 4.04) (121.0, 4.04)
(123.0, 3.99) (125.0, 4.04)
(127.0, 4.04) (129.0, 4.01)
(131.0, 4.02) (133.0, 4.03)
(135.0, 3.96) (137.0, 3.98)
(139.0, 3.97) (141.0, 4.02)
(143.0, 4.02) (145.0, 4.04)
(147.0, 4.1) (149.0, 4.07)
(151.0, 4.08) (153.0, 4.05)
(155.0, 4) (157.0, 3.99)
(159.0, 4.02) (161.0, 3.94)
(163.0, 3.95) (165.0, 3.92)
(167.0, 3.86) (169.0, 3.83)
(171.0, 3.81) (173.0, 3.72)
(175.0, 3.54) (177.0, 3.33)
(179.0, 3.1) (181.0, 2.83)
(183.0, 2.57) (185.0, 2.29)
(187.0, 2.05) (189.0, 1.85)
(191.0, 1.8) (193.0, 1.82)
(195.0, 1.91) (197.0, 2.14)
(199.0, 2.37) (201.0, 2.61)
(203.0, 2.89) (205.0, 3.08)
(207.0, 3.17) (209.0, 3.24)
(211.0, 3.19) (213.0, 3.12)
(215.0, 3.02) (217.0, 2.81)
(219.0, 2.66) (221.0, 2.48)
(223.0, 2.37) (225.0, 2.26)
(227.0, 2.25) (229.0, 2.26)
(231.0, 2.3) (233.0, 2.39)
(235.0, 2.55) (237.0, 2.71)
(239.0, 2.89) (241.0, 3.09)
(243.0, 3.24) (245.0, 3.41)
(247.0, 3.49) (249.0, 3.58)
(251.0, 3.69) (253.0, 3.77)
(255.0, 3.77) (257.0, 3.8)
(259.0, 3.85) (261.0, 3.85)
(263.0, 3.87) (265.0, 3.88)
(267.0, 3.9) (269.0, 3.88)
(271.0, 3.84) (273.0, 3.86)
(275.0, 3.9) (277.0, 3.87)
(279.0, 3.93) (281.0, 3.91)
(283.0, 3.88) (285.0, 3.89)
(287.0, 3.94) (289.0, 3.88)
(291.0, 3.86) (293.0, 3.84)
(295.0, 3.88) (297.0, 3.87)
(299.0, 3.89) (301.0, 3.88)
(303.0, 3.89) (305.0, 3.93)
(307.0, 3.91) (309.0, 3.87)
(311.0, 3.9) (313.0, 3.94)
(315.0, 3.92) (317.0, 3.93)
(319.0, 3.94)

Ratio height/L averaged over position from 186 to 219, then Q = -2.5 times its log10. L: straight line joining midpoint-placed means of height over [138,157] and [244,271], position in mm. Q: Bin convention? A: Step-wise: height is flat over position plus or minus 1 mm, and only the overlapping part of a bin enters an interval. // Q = 0.45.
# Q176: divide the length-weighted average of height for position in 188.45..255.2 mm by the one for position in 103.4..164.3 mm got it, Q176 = 0.69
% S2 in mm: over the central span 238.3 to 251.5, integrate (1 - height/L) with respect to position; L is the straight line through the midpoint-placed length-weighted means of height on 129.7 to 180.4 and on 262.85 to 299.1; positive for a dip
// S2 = 1.9 mm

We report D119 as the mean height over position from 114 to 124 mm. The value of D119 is 4.03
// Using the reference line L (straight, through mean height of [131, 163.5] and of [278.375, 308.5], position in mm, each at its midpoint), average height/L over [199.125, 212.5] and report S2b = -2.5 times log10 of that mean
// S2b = 0.306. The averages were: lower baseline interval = 4.01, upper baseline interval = 3.89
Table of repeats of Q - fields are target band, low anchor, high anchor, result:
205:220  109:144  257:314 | 0.29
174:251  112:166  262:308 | 0.41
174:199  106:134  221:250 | 0.34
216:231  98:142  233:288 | 0.46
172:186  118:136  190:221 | 0.02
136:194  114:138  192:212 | -0.04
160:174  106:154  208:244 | -0.10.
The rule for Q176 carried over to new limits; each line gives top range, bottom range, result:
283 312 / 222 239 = 1.61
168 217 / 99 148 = 0.69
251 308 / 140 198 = 1.16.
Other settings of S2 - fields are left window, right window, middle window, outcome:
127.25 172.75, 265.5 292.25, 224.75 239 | 5.4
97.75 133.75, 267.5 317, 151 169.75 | 0.2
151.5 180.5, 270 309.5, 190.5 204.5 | 5.7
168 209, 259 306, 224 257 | 3.8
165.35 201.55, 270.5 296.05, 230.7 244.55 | 2.4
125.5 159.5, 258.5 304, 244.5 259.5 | 0.9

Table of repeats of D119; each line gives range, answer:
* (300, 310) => 3.9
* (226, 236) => 2.35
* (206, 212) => 3.2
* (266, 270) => 3.89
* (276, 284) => 3.9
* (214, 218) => 2.92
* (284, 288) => 3.92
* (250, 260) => 3.78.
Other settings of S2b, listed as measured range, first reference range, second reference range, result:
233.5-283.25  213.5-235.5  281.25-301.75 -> -0.13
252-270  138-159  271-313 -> 0.02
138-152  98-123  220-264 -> -0.06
